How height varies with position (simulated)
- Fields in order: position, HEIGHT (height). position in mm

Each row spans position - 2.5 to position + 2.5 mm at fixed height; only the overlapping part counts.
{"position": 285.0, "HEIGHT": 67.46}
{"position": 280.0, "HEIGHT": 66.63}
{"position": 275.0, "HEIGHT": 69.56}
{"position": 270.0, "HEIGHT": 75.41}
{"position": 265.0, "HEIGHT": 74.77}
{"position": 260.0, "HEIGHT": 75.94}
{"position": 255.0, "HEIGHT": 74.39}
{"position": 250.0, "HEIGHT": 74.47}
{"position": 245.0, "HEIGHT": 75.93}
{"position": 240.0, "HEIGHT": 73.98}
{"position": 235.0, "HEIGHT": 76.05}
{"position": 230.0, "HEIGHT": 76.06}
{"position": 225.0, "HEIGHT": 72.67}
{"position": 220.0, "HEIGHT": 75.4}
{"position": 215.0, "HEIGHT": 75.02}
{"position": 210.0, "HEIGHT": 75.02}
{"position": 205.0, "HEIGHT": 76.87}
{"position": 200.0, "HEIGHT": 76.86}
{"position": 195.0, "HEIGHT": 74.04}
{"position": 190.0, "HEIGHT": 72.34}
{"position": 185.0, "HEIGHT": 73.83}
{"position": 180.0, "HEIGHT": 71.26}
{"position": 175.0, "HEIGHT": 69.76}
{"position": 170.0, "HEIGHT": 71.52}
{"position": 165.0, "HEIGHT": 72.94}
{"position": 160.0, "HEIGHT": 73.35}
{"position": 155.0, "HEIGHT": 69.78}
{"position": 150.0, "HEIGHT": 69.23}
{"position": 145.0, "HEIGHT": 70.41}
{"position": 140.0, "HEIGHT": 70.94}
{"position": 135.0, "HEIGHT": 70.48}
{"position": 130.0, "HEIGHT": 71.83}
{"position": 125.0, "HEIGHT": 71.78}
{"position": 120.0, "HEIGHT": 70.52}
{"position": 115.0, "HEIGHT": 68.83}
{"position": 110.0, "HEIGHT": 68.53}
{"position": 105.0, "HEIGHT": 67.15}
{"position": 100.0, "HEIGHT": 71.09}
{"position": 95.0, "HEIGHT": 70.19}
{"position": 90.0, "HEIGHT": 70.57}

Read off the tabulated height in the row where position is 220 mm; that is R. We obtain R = 75.4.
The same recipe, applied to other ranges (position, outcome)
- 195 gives 74.04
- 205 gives 76.87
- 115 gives 68.83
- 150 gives 69.23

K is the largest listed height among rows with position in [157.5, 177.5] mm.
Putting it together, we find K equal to 73.35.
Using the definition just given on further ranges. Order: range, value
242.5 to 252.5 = 75.93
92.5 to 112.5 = 71.09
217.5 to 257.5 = 76.06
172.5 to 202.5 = 76.86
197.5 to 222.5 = 76.87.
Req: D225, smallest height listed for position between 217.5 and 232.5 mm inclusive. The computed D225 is 72.67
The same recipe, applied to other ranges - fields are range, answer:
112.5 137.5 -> 68.83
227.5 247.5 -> 73.98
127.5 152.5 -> 69.23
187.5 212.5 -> 72.34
